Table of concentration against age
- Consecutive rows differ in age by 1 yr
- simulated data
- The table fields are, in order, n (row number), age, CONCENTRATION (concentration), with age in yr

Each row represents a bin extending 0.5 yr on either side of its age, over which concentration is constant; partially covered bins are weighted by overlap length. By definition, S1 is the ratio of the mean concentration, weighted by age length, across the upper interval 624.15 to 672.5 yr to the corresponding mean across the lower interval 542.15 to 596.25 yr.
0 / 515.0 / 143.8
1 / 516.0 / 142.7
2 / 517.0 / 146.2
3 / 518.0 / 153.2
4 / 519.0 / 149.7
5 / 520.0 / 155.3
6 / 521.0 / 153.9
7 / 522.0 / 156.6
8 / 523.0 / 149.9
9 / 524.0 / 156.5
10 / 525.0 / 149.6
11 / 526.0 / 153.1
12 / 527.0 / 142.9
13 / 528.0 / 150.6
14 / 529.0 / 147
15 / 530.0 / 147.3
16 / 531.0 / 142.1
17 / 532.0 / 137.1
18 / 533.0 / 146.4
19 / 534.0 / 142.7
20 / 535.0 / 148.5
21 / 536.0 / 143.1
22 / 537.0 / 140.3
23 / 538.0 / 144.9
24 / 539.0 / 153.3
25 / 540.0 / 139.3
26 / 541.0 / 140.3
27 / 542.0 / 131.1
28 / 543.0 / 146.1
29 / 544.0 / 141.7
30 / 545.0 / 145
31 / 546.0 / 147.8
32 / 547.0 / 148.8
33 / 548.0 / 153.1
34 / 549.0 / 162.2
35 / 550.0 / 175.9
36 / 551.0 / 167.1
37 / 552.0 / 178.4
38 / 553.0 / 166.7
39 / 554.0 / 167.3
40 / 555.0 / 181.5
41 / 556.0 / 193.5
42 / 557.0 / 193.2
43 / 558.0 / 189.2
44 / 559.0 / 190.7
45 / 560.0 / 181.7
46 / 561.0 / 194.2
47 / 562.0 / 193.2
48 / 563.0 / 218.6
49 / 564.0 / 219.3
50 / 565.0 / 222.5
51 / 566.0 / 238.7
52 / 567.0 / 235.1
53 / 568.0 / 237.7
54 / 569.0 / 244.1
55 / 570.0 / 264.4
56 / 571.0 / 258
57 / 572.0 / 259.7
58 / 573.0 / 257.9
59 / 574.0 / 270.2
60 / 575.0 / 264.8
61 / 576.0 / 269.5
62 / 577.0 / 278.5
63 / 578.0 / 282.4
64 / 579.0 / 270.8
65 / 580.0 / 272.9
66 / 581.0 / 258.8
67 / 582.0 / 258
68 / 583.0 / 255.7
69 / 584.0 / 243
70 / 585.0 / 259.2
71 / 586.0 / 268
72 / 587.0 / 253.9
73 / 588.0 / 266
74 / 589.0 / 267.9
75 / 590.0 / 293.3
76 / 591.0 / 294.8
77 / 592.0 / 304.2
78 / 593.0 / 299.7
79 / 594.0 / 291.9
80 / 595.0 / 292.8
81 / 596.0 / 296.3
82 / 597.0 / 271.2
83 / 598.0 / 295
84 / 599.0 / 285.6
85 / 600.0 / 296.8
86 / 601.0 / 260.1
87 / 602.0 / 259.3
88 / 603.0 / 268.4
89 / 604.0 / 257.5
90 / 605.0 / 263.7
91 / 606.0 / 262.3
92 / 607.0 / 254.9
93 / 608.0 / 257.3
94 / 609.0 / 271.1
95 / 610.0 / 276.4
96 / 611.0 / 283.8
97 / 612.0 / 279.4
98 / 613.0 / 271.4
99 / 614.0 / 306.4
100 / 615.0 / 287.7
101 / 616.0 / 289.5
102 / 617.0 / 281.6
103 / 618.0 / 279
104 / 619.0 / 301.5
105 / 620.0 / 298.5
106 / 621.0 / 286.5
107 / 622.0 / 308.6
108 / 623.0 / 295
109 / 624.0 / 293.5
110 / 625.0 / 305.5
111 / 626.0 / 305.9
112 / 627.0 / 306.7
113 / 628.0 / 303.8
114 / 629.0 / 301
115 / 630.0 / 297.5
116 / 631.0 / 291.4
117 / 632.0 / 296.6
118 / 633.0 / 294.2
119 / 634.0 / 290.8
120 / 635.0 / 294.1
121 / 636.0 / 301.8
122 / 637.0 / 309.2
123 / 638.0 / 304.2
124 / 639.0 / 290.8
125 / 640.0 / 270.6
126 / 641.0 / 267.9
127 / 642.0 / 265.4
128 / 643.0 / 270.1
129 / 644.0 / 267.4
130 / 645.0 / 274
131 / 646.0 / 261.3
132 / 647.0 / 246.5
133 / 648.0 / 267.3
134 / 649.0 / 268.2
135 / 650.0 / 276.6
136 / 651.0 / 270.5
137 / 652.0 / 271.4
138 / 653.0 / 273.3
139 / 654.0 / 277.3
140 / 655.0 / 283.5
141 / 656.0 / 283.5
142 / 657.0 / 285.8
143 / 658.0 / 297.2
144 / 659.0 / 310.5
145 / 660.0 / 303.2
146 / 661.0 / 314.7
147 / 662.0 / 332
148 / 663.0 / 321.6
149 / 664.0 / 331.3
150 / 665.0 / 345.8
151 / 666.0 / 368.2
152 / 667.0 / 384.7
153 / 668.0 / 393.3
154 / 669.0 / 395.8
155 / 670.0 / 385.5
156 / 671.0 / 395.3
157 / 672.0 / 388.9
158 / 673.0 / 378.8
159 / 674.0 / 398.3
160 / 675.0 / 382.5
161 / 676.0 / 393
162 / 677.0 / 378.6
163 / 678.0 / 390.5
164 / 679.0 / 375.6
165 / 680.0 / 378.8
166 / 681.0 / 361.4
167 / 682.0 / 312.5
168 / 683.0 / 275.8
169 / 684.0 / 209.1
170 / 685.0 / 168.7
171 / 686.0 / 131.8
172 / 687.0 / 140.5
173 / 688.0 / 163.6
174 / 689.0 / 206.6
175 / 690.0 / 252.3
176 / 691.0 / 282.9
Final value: 1.3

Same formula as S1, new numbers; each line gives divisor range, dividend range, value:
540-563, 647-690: 1.84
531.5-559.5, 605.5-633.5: 1.83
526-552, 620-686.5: 2.08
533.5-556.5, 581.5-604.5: 1.78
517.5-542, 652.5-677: 2.33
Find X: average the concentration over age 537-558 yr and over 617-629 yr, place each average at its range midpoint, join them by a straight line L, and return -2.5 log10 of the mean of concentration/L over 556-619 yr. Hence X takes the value -0.13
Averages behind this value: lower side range 159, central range 261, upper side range 298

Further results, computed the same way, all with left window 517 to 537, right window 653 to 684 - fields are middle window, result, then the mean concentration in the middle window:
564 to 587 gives -0.191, 257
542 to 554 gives 0.136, 157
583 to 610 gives -0.126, 274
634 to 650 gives 0.109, 278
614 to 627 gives -0.067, 295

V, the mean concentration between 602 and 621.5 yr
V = 277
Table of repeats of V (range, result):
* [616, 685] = 311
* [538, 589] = 212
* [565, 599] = 268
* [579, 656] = 281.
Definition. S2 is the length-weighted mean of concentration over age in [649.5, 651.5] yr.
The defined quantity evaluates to 274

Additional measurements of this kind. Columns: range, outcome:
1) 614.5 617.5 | 286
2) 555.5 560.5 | 190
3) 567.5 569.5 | 241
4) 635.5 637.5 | 306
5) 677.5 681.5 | 377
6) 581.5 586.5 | 257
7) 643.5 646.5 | 268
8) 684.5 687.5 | 147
